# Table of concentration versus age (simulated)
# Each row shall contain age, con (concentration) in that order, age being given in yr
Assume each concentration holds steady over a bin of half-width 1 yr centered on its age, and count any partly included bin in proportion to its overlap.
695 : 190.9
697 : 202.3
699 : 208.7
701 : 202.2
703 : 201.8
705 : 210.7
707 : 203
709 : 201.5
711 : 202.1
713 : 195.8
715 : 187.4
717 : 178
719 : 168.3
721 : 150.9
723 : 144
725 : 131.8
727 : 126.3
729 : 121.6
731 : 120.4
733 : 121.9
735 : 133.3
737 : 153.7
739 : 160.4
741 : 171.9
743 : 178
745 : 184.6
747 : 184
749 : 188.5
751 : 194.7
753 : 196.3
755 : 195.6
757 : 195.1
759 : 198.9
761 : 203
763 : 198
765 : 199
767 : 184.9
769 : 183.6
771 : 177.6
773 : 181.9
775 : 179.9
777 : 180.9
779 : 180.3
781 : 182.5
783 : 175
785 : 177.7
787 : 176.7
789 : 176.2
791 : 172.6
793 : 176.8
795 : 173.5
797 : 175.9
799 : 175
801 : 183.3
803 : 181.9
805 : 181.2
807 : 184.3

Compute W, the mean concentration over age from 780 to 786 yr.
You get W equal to 178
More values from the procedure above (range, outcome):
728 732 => 121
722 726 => 138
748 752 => 192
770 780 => 180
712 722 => 176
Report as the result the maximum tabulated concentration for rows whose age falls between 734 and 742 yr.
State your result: 171.9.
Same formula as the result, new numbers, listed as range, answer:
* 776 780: 180.9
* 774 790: 182.5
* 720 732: 150.9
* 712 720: 195.8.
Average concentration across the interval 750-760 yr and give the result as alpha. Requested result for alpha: 196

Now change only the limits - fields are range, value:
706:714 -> 201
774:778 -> 180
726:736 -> 125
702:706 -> 206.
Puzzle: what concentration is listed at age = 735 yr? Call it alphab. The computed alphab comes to 133.3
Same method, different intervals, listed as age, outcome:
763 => 198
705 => 210.7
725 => 131.8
